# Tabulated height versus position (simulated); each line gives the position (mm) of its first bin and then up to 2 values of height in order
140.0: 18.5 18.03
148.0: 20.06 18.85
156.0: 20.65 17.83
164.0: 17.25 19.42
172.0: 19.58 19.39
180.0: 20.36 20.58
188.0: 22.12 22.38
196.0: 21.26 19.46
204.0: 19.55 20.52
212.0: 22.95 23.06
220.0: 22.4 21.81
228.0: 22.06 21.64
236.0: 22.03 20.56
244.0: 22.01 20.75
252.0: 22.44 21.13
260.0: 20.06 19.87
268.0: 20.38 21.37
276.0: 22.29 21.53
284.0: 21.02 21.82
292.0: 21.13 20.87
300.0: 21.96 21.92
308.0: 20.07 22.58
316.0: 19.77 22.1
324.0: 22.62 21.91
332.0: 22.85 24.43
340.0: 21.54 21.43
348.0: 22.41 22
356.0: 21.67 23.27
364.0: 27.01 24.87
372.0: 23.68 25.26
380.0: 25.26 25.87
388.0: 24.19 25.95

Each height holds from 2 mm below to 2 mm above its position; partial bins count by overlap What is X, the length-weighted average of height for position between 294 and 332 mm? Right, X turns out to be 21.6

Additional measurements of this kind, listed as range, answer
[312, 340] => 22.2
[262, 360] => 21.7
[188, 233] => 21.6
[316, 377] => 23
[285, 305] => 21.5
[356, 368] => 24.5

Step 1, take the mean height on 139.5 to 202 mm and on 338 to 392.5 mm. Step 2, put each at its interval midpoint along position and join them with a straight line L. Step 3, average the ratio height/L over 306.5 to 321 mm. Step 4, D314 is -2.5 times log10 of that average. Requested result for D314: 0.08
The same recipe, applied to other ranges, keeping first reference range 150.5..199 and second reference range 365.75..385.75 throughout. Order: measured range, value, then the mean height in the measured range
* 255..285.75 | 0.07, 21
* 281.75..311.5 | 0.08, 21.3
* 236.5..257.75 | 0.02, 21.4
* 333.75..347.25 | 0.08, 22.5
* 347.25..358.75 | 0.11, 22.1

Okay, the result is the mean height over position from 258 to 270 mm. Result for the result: 20.1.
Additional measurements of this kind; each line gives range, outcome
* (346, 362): 22.3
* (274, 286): 21.6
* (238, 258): 21.4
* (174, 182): 19.9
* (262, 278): 21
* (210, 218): 23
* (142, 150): 19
